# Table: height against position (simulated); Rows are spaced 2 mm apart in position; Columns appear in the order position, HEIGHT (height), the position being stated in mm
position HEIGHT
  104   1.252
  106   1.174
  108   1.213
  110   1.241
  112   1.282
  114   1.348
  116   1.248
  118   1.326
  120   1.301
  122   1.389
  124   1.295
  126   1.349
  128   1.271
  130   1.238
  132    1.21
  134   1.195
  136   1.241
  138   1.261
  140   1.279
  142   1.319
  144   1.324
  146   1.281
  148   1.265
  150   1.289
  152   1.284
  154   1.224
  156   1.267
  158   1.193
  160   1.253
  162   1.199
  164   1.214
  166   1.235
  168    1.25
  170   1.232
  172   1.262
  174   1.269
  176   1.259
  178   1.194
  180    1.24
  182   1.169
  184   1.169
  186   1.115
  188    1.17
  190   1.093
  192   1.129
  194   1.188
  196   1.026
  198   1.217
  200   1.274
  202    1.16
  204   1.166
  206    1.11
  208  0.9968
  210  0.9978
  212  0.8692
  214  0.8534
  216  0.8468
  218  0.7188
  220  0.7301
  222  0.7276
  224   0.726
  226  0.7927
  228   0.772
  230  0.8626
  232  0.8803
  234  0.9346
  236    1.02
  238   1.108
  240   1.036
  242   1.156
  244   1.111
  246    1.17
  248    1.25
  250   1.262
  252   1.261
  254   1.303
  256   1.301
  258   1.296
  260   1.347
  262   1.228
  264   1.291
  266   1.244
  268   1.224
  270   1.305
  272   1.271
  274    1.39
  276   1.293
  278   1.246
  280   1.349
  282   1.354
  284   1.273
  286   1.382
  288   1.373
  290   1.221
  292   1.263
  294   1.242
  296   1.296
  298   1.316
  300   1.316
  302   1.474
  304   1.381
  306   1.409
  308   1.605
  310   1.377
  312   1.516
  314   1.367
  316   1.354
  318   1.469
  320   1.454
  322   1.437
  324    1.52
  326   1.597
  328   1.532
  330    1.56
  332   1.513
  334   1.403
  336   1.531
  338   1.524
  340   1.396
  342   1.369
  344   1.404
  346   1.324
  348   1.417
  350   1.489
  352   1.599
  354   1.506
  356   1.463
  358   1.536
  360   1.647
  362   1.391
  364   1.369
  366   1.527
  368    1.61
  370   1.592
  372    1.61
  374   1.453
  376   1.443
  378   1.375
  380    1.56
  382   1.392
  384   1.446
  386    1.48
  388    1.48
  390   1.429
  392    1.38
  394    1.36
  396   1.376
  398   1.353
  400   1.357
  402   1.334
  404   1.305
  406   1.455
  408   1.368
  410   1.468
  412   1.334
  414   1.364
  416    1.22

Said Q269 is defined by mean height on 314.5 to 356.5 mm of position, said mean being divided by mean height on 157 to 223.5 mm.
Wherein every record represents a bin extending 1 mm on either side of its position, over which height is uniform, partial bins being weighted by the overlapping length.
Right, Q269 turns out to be 1.33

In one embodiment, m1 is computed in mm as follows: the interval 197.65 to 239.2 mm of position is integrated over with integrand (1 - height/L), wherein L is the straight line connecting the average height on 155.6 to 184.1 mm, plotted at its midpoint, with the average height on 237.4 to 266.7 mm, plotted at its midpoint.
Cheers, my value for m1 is 9.8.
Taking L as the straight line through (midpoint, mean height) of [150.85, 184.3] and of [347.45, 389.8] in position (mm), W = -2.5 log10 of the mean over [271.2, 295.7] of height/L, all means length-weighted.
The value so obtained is 0.06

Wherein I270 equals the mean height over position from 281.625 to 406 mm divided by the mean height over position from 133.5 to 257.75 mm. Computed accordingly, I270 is 1.3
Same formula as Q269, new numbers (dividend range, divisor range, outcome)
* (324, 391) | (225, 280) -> 1.27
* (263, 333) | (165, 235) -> 1.32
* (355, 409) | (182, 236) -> 1.47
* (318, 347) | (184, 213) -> 1.32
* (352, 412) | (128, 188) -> 1.17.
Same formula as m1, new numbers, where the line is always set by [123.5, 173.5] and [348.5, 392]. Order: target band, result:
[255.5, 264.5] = 0.5 mm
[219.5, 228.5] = 4.0 mm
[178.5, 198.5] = 2.3 mm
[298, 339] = -0.7 mm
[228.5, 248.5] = 4.6 mm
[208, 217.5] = 3.1 mm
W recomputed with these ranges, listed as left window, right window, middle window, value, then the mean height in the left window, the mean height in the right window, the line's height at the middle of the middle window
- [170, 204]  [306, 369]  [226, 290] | 0.111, 1.18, 1.48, 1.32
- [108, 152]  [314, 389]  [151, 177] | 0.060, 1.28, 1.48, 1.31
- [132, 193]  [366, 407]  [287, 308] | 0.012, 1.23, 1.44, 1.36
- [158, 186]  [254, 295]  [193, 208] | 0.082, 1.22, 1.29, 1.24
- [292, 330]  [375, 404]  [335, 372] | -0.053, 1.42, 1.41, 1.42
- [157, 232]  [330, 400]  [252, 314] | -0.046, 1.07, 1.46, 1.27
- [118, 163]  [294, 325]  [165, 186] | 0.067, 1.27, 1.41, 1.3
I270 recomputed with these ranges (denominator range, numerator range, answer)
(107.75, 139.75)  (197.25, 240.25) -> 0.74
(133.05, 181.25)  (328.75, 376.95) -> 1.19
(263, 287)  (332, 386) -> 1.13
